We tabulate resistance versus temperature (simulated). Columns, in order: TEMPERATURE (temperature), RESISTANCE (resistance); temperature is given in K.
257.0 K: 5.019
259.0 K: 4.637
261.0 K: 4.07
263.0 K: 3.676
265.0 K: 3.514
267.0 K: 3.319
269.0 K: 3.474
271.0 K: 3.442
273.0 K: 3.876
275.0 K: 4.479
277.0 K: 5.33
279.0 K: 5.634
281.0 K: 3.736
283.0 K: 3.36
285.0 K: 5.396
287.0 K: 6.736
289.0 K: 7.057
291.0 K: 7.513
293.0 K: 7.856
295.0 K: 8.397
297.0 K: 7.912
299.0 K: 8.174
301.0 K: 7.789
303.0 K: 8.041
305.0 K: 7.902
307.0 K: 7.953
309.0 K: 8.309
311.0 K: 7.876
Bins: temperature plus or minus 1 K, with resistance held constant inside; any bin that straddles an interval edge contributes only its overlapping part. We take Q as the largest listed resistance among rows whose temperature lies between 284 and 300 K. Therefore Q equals 8.397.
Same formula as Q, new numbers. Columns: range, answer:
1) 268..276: 4.479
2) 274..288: 6.736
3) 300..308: 8.041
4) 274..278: 5.33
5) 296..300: 8.174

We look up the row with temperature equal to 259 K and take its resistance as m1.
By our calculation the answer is 4.637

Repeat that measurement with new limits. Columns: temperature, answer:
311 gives 7.876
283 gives 3.36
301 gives 7.789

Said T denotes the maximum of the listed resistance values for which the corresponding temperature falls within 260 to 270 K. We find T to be 4.07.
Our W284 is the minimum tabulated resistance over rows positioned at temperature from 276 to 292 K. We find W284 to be 3.36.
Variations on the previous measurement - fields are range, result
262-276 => 3.319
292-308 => 7.789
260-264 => 3.676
